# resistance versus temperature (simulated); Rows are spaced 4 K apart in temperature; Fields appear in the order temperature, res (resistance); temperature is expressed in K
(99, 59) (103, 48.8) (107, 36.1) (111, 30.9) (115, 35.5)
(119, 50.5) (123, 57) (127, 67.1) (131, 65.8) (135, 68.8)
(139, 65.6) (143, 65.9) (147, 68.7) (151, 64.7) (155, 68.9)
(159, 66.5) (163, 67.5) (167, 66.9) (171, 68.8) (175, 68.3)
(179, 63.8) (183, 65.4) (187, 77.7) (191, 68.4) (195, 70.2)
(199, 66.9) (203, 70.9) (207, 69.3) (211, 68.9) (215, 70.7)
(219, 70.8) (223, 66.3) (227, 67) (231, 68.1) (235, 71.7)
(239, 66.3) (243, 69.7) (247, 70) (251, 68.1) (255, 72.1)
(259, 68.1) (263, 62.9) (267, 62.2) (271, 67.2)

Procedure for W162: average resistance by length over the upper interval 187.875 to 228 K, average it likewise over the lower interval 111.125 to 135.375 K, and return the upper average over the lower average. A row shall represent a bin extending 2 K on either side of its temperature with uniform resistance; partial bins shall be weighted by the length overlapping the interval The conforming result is 1.27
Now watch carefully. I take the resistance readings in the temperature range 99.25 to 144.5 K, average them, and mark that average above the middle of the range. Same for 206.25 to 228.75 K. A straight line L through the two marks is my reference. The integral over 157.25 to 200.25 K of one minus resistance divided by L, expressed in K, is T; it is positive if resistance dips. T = -3.8 K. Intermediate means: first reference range 53.9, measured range 68.3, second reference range 68.8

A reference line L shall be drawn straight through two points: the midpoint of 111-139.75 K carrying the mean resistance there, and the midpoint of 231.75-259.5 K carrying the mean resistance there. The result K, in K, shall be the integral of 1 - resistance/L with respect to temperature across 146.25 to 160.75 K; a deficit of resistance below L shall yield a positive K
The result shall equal -1.9 K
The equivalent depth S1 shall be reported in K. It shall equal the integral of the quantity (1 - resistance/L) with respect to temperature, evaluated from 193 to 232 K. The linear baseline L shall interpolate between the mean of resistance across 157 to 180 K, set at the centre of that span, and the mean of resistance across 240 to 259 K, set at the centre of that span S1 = -0.3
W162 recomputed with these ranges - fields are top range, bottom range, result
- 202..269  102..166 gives 1.17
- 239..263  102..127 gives 1.53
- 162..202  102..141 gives 1.30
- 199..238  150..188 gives 1.02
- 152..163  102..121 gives 1.69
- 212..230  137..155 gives 1.03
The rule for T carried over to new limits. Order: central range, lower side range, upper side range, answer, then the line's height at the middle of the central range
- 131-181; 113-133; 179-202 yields -4.1 K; 62.1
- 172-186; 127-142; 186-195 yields 0.8 K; 70.8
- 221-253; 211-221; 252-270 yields 0.1 K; 68.6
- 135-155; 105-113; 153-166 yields -3.2 K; 57.8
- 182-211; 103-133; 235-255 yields -4.0 K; 61.5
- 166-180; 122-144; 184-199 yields 0.4 K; 69.2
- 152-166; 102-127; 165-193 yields -1.4 K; 61.1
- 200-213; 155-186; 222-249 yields -0.3 K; 67.9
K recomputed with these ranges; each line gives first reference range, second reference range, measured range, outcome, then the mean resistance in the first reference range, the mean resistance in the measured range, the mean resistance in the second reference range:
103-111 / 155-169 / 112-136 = -4.2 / 38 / 55.9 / 67.2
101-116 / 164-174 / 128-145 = -4.9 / 38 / 66.6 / 67.9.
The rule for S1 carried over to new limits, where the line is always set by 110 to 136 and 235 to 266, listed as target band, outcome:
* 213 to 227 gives -0.9 K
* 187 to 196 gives -1.4 K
